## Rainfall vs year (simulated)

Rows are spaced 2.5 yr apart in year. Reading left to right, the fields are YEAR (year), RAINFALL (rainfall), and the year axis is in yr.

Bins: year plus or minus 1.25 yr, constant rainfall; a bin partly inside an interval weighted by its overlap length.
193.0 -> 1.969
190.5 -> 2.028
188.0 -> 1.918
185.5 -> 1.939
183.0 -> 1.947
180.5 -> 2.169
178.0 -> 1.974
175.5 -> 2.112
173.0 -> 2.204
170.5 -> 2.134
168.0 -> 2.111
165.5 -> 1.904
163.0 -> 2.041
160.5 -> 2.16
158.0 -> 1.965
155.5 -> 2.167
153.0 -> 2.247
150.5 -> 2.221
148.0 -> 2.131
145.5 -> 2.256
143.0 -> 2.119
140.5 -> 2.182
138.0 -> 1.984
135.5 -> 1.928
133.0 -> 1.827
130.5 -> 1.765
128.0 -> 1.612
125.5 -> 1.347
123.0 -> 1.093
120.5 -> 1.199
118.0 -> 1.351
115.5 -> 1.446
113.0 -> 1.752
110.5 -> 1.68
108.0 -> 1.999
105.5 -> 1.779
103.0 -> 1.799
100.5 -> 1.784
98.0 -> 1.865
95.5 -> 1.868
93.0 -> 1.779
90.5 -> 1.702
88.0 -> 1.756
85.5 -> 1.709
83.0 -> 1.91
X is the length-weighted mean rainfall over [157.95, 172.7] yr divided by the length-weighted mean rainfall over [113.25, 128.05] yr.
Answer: 1.54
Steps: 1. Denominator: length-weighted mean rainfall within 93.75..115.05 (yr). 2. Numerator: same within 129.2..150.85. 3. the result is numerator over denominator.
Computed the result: 1.13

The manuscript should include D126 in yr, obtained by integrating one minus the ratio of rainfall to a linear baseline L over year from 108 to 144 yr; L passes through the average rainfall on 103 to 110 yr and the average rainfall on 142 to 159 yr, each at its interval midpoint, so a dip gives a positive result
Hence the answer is 5.8 yr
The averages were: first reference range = 1.85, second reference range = 2.16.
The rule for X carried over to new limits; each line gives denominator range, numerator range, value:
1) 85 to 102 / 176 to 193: 1.12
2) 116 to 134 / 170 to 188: 1.42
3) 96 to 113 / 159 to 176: 1.15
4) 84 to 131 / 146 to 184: 1.28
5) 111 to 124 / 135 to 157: 1.54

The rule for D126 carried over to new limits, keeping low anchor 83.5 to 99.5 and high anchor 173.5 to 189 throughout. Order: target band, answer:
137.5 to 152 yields -1.8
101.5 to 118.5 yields 1.2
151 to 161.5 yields -1.0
